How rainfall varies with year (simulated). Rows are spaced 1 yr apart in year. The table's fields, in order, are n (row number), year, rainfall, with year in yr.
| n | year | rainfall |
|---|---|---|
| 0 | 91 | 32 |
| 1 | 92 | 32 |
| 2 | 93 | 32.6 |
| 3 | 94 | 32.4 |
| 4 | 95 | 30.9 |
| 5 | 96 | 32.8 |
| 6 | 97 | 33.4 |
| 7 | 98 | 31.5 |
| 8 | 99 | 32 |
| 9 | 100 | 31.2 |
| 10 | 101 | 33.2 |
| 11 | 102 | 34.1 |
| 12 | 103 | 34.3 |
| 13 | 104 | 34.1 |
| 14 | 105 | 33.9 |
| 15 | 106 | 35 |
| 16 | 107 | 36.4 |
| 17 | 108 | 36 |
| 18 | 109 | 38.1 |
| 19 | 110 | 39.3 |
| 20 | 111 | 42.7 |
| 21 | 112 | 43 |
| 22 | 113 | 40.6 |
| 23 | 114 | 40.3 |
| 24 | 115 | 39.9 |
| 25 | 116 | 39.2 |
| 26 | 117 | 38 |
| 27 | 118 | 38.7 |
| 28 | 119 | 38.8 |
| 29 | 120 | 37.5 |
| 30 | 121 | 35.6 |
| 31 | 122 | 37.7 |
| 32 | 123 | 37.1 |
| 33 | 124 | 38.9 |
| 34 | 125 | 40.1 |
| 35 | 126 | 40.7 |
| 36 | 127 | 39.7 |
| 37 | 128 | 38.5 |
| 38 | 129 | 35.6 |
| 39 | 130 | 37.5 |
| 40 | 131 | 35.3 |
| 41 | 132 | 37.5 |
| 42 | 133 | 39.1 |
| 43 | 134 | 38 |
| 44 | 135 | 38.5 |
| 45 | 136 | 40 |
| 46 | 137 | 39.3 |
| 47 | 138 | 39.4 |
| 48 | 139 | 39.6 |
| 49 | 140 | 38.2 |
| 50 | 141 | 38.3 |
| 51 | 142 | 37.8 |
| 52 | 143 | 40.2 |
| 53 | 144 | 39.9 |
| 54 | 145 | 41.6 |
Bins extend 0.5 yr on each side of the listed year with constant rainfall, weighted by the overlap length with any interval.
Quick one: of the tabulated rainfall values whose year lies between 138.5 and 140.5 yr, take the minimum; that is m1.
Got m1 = 38.2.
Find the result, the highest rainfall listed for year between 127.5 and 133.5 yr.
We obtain 39.1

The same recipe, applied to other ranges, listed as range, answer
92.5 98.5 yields 33.4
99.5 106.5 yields 35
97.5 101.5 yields 33.2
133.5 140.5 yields 40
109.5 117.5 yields 43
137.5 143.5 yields 40.2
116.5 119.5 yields 38.8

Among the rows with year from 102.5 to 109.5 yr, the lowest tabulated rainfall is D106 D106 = 33.9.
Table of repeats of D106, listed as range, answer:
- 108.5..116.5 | 38.1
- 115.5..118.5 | 38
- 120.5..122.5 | 35.6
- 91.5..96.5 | 30.9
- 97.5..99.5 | 31.5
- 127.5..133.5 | 35.3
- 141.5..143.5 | 37.8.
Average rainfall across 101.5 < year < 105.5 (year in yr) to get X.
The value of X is 34.1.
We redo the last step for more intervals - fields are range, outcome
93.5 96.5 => 32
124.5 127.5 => 40.2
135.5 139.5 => 39.6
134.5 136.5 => 39.2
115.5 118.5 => 38.6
